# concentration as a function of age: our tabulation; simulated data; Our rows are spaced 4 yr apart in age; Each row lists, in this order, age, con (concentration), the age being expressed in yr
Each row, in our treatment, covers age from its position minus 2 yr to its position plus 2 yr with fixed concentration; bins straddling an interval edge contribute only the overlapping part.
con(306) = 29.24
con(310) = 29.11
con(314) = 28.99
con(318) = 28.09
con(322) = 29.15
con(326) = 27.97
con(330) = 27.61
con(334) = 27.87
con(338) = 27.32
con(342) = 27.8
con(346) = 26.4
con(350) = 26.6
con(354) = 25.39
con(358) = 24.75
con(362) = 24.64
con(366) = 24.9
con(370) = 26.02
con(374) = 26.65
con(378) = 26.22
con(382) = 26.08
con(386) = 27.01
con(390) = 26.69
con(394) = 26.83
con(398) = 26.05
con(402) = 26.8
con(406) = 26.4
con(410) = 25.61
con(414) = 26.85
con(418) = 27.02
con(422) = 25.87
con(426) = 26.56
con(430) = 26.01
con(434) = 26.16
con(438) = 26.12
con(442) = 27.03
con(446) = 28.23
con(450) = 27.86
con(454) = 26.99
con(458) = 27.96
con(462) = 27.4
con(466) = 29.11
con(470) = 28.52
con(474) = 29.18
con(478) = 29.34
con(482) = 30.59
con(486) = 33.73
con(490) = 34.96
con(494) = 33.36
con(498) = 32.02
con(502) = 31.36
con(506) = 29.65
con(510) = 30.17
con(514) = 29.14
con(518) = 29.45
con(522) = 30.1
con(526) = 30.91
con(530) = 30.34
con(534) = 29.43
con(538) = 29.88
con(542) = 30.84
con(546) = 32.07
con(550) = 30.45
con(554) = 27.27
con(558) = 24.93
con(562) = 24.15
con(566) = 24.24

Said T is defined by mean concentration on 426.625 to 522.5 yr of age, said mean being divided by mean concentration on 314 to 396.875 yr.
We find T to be 1.1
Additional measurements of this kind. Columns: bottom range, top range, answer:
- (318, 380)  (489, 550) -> 1.16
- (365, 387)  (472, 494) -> 1.21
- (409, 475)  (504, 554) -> 1.11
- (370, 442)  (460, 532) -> 1.16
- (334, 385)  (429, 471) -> 1.05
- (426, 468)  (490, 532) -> 1.13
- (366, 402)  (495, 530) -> 1.15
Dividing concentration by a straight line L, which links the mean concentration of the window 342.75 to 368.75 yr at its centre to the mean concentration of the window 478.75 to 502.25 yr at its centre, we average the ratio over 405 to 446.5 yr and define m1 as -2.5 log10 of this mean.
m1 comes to 0.11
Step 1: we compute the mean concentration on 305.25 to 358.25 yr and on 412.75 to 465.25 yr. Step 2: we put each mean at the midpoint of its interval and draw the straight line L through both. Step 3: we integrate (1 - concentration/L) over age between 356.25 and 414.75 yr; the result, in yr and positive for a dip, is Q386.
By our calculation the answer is 2.62 yr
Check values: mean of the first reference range 27.6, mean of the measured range 26.1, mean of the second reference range 27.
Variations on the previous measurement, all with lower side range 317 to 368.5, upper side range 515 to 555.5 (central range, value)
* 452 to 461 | 0.4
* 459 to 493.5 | -1.6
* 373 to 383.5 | 0.4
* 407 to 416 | 0.5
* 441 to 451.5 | 0.3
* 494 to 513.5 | -0.9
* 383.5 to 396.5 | 0.4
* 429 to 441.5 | 0.9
